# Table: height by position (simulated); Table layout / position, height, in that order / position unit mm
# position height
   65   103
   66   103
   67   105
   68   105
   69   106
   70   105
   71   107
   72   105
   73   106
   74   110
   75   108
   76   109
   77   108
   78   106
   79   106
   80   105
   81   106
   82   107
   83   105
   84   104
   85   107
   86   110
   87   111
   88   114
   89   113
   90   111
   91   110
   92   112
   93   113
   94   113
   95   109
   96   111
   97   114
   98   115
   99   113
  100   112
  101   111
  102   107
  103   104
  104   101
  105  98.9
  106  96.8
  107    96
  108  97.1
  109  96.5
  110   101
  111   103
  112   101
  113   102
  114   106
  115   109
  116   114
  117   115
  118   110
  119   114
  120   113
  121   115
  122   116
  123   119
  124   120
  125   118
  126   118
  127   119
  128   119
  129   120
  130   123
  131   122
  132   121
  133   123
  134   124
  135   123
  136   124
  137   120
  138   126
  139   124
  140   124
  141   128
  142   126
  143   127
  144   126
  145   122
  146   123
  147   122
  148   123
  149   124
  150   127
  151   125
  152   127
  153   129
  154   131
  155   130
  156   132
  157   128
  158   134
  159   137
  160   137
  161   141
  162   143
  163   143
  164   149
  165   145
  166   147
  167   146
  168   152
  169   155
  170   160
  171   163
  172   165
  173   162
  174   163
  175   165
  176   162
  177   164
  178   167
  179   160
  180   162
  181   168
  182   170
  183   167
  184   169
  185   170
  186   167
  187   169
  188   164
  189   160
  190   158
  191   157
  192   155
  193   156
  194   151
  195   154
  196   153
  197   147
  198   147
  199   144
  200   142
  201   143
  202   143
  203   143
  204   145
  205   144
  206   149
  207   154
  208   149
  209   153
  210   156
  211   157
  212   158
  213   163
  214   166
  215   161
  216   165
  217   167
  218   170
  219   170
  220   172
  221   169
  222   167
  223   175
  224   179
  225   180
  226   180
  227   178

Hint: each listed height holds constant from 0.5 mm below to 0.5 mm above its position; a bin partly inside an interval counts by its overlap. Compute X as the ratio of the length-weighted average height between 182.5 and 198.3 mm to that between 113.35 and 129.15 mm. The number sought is 1.38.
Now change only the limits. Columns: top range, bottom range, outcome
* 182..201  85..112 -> 1.46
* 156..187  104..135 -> 1.39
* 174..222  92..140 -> 1.41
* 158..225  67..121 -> 1.46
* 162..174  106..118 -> 1.48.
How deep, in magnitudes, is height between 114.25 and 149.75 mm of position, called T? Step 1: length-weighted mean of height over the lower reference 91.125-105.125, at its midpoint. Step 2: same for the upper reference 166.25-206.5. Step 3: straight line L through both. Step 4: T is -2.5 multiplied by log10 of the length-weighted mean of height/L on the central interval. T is 0.07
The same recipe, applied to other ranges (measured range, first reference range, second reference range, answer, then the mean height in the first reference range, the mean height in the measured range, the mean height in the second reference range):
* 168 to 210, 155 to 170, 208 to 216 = -0.04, 142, 157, 159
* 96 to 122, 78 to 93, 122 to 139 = 0.08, 109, 107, 121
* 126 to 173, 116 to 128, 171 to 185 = 0.06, 116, 132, 165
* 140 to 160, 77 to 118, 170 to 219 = 0.06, 107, 128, 158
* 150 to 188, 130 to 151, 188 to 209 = -0.11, 124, 151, 150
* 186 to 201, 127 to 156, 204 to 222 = -0.03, 124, 154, 160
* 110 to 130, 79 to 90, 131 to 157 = 0.05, 108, 113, 125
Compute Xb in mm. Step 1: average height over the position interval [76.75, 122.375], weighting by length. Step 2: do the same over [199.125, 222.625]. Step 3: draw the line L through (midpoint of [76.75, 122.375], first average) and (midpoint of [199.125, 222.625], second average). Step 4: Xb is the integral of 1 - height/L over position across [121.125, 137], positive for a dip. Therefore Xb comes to 0.0 mm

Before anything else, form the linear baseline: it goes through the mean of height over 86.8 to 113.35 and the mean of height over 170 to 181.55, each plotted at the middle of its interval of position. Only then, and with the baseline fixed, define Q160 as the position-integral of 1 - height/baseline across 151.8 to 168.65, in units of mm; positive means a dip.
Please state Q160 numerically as 1.49 mm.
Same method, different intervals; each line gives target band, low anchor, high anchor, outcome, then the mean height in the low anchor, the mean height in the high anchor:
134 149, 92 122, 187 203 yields 0.09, 108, 152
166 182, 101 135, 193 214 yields -2.80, 111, 150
